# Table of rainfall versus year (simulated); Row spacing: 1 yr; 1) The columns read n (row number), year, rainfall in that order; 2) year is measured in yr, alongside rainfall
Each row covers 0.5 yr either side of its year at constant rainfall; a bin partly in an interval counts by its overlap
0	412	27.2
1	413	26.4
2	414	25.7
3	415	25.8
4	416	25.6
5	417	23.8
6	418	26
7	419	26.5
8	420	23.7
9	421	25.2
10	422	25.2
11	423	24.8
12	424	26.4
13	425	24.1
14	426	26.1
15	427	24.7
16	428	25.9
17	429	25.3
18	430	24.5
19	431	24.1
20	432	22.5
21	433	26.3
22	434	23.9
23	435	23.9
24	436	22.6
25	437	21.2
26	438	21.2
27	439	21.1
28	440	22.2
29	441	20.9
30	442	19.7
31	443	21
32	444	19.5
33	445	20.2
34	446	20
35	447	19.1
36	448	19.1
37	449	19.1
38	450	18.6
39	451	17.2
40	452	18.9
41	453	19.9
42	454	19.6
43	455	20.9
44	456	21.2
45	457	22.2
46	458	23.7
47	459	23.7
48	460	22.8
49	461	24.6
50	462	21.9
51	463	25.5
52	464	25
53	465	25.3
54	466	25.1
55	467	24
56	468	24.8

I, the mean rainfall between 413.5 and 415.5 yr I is 25.8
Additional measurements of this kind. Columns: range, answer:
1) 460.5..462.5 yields 23.2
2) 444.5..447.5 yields 19.8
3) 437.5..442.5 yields 21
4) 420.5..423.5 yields 25.1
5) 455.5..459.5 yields 22.7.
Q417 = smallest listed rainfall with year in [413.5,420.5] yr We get 23.7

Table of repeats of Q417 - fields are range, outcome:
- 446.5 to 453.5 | 17.2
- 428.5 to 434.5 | 22.5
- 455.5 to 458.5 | 21.2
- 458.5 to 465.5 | 21.9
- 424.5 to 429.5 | 24.1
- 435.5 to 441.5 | 20.9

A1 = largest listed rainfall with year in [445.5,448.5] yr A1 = 20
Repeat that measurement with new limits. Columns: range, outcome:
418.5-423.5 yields 26.5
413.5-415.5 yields 25.8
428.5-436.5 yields 26.3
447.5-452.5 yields 19.1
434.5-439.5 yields 23.9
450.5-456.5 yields 21.2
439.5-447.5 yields 22.2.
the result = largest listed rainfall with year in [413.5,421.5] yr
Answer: 26.5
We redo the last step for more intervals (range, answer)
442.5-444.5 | 21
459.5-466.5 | 25.5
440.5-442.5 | 20.9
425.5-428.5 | 26.1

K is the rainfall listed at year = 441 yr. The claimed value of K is 20.9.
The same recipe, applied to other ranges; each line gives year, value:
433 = 26.3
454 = 19.6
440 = 22.2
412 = 27.2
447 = 19.1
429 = 25.3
